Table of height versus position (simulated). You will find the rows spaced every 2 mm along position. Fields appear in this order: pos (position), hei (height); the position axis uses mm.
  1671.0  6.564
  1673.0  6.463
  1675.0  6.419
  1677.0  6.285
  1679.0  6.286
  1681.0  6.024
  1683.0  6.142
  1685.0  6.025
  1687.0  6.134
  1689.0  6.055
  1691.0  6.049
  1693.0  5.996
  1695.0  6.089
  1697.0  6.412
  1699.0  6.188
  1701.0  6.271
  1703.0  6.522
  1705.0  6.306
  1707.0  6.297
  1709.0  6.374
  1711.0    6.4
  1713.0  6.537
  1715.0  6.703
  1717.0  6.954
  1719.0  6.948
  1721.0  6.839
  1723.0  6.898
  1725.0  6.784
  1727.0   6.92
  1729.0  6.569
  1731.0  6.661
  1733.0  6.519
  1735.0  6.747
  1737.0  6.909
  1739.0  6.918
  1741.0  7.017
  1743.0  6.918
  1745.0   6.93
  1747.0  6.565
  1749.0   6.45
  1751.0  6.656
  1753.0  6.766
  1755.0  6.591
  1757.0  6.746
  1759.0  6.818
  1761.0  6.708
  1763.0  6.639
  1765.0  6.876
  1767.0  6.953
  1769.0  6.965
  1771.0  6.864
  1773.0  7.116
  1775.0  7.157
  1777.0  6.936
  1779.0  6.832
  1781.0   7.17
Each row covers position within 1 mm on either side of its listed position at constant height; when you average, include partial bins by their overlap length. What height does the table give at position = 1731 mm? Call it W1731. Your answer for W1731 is 6.661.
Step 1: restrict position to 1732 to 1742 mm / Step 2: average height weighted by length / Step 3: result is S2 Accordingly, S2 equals 6.82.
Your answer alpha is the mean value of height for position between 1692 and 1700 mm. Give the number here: 6.17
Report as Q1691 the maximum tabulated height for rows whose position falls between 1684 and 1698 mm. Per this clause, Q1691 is 6.412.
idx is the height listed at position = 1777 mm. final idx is 6.936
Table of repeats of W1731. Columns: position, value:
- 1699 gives 6.188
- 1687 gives 6.134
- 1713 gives 6.537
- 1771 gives 6.864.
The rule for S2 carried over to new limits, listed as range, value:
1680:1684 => 6.08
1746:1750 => 6.51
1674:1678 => 6.35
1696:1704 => 6.35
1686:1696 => 6.06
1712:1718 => 6.73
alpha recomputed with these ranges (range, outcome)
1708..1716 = 6.5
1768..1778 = 7.01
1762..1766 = 6.76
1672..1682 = 6.3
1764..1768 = 6.91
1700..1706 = 6.37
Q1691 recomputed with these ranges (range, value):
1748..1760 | 6.818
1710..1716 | 6.703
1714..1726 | 6.954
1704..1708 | 6.306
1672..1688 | 6.463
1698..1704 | 6.522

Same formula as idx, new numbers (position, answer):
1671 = 6.564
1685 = 6.025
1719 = 6.948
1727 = 6.92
